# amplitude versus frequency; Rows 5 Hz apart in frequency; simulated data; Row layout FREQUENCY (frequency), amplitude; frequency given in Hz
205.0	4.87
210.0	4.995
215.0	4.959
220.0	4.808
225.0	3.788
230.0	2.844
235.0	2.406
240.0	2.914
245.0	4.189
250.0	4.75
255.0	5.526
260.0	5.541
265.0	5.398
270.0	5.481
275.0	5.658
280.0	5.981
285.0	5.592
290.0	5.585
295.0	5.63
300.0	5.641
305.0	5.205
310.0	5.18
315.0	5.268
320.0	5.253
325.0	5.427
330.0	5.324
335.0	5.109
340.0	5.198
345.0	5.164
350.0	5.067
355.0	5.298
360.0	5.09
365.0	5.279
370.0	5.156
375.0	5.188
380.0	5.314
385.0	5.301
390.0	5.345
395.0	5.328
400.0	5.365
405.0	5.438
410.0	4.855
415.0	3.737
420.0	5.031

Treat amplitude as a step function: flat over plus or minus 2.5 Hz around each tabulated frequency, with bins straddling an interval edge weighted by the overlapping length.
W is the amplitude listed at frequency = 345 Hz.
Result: 5.164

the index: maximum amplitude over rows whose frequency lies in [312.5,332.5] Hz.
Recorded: 5.427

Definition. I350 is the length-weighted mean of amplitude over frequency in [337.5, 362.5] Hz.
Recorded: 5.16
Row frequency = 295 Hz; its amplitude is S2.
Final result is 5.63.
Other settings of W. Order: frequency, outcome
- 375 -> 5.188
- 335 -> 5.109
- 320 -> 5.253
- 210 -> 4.995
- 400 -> 5.365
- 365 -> 5.279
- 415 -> 3.737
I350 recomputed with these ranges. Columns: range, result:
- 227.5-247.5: 3.09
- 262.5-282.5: 5.63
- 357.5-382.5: 5.21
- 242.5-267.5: 5.08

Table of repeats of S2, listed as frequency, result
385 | 5.301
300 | 5.641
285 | 5.592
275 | 5.658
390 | 5.345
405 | 5.438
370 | 5.156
